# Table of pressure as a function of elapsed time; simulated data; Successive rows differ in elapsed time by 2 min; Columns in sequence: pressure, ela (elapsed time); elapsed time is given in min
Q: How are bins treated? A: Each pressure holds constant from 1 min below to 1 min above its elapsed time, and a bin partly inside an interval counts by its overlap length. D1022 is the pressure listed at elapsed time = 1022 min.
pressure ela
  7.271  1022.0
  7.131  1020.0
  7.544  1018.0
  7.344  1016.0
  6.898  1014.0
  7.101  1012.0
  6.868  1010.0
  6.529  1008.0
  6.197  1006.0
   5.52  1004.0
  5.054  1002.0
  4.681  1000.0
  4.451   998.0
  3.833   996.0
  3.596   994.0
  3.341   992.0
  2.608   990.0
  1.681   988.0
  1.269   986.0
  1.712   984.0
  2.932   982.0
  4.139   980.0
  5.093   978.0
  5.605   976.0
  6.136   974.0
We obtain 7.271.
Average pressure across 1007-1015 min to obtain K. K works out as 6.85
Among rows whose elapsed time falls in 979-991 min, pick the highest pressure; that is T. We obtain 4.139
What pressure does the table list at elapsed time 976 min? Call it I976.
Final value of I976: 5.605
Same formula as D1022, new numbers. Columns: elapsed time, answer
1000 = 4.681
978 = 5.093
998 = 4.451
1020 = 7.131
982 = 2.932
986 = 1.269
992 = 3.341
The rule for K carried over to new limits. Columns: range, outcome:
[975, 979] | 5.35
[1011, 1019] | 7.22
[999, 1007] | 5.36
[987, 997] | 3.01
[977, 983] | 4.05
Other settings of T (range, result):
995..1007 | 6.197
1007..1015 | 7.101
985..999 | 4.451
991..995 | 3.596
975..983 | 5.605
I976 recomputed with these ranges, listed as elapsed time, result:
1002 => 5.054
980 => 4.139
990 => 2.608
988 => 1.681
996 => 3.833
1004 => 5.52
